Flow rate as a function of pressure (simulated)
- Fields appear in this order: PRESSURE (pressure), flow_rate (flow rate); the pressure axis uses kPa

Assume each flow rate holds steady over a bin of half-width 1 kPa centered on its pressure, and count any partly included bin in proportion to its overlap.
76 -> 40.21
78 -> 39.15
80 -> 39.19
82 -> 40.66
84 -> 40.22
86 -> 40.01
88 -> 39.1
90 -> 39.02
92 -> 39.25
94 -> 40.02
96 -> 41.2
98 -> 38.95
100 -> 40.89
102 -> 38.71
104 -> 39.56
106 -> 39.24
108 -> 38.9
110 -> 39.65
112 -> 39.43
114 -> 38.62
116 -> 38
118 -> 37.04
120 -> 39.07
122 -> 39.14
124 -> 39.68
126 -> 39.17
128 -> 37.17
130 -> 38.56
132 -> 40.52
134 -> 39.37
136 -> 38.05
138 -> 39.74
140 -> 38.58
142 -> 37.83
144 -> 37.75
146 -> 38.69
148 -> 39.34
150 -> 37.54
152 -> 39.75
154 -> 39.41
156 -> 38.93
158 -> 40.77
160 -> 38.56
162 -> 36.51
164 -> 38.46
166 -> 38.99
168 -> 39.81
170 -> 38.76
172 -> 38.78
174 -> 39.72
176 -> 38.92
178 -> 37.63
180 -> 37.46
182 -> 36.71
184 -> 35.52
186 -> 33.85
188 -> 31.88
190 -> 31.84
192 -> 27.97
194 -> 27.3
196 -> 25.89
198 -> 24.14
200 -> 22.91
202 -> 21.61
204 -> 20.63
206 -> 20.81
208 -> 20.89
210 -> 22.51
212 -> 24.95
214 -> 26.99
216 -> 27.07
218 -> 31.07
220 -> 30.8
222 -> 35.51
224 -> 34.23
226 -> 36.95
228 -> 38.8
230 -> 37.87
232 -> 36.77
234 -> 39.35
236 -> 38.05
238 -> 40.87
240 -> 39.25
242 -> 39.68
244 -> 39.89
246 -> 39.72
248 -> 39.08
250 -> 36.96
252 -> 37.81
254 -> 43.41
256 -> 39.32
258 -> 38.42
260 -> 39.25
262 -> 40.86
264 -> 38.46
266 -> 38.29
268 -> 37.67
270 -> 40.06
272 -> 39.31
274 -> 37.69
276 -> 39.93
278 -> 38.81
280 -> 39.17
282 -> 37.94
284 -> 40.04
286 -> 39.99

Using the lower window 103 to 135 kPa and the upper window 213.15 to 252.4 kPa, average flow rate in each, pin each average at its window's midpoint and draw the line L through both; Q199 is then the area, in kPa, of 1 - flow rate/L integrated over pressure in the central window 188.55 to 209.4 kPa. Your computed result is 7.1 kPa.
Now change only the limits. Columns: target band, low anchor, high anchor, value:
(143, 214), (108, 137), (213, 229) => 4.64 kPa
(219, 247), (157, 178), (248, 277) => 0.96 kPa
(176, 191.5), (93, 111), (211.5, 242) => 0.65 kPa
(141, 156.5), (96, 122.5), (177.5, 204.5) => -1.85 kPa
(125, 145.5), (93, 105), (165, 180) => 0.36 kPa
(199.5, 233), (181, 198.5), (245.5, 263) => 5.44 kPa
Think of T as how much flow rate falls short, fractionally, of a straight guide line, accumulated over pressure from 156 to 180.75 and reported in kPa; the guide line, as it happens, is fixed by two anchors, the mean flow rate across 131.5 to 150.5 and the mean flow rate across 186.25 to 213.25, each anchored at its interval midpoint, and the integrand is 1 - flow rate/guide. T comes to -4.90 kPa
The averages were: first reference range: 38.7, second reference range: 25.1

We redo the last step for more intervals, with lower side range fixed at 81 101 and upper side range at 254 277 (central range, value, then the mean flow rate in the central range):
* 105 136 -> 0.7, 38.9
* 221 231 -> 0.7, 36.7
